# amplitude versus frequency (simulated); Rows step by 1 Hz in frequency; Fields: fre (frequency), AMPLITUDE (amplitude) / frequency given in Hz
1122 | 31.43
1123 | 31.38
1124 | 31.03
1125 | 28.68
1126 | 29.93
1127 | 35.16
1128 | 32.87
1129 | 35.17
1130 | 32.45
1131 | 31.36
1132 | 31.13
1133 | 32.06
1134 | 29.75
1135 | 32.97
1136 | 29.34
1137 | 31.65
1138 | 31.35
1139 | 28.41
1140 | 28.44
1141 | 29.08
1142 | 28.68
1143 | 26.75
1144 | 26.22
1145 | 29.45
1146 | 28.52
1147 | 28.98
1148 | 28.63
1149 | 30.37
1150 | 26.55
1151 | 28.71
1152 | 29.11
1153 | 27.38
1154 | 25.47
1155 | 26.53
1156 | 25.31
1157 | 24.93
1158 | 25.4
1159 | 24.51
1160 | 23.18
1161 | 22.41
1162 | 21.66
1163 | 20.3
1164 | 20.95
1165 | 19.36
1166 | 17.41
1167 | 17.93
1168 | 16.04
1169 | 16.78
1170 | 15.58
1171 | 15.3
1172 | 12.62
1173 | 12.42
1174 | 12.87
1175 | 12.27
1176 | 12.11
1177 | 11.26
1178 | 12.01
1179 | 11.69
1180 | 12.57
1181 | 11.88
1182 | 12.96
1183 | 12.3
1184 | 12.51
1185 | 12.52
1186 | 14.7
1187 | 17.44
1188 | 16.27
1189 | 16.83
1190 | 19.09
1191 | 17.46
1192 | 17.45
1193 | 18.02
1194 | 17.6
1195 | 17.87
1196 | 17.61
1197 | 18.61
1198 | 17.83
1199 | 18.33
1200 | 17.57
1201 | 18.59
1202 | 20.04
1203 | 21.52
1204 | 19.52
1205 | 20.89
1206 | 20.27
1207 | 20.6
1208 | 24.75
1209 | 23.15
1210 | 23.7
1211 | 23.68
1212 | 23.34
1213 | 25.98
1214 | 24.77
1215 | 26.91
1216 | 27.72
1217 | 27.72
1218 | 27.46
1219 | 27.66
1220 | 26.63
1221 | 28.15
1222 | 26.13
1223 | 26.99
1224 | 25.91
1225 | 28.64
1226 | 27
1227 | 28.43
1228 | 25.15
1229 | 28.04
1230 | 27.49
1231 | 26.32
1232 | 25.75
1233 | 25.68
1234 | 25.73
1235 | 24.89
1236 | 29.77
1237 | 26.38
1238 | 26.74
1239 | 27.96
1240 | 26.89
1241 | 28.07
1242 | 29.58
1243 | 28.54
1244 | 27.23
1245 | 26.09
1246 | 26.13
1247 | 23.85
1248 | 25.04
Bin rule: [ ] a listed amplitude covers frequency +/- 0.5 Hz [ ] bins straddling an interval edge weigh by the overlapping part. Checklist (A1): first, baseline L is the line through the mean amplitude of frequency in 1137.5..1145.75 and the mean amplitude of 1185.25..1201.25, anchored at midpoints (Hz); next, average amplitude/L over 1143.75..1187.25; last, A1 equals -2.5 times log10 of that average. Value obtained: 0.214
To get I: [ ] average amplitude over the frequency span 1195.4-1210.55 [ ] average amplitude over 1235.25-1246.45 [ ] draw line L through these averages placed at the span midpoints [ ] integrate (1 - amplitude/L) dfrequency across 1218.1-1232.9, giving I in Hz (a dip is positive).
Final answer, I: -1.5 Hz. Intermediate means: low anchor 20.2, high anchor 27.5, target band 27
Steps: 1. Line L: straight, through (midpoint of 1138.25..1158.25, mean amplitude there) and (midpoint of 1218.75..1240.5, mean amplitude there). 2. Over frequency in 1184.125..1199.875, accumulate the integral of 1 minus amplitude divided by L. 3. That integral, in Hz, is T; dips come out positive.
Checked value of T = 5.9 Hz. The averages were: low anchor 27.7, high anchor 26.9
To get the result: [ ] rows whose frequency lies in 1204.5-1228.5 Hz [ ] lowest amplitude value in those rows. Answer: 20.27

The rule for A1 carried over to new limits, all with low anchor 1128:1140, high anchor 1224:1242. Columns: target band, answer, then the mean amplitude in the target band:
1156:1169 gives 0.38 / 21.2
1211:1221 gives 0.05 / 26.4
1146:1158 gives 0.12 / 27.4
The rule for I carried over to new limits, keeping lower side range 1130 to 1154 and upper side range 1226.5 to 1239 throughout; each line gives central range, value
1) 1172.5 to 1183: 6.0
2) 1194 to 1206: 3.8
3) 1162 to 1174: 4.9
